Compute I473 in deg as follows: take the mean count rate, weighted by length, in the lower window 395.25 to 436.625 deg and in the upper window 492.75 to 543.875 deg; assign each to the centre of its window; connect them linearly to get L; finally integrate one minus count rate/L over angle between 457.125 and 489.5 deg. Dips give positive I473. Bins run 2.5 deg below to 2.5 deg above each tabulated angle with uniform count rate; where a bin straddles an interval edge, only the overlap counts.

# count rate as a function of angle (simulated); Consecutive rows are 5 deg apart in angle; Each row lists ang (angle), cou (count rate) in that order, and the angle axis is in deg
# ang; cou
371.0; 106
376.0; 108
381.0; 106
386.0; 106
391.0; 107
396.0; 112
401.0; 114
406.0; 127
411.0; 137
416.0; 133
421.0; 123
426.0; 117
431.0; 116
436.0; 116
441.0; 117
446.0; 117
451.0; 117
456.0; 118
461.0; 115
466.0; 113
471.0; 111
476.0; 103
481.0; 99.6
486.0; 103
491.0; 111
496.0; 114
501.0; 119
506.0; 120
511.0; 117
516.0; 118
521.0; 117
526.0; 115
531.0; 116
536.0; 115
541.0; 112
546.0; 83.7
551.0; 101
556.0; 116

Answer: 2.9 deg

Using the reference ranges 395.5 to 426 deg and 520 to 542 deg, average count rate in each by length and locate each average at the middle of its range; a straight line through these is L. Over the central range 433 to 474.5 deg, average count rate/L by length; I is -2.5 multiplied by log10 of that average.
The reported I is 0.05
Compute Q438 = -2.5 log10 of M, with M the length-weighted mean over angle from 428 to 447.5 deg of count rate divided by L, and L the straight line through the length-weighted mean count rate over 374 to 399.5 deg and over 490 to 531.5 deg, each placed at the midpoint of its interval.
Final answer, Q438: -0.05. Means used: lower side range 108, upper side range 117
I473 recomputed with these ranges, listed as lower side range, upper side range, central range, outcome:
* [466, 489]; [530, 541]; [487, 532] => -2.2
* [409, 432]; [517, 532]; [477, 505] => 2.3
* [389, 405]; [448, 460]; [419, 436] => -0.5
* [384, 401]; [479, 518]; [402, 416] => -2.6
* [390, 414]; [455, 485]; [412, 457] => -1.9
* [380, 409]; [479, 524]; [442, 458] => -0.6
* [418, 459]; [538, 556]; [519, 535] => -1.7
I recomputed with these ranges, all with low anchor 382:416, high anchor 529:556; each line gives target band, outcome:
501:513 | -0.09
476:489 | 0.09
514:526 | -0.09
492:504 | -0.06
